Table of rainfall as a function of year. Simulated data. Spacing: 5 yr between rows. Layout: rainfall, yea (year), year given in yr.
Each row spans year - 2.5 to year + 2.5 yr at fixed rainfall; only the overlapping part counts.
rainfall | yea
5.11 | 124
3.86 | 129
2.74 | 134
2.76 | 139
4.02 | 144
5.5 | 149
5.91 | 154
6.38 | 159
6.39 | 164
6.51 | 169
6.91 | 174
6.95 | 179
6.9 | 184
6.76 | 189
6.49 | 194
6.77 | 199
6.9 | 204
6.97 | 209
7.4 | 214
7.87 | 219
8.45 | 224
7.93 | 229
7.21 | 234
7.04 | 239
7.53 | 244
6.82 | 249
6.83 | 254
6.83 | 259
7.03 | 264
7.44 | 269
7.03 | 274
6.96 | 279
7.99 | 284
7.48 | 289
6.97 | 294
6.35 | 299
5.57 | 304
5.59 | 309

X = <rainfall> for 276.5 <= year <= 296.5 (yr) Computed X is 7.35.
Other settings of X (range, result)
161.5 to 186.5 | 6.73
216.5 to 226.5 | 8.16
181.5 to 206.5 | 6.76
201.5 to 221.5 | 7.28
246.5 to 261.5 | 6.83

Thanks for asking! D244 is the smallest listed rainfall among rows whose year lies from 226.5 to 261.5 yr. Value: 6.82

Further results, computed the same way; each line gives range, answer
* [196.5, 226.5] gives 6.77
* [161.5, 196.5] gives 6.39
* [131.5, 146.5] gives 2.74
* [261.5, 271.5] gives 7.03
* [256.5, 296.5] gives 6.83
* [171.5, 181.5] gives 6.91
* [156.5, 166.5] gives 6.38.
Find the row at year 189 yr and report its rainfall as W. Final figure 6.76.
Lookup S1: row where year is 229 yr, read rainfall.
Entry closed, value 7.93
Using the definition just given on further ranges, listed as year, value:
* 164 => 6.39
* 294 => 6.97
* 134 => 2.74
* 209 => 6.97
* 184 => 6.9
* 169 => 6.51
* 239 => 7.04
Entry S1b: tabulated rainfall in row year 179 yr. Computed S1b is 6.95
